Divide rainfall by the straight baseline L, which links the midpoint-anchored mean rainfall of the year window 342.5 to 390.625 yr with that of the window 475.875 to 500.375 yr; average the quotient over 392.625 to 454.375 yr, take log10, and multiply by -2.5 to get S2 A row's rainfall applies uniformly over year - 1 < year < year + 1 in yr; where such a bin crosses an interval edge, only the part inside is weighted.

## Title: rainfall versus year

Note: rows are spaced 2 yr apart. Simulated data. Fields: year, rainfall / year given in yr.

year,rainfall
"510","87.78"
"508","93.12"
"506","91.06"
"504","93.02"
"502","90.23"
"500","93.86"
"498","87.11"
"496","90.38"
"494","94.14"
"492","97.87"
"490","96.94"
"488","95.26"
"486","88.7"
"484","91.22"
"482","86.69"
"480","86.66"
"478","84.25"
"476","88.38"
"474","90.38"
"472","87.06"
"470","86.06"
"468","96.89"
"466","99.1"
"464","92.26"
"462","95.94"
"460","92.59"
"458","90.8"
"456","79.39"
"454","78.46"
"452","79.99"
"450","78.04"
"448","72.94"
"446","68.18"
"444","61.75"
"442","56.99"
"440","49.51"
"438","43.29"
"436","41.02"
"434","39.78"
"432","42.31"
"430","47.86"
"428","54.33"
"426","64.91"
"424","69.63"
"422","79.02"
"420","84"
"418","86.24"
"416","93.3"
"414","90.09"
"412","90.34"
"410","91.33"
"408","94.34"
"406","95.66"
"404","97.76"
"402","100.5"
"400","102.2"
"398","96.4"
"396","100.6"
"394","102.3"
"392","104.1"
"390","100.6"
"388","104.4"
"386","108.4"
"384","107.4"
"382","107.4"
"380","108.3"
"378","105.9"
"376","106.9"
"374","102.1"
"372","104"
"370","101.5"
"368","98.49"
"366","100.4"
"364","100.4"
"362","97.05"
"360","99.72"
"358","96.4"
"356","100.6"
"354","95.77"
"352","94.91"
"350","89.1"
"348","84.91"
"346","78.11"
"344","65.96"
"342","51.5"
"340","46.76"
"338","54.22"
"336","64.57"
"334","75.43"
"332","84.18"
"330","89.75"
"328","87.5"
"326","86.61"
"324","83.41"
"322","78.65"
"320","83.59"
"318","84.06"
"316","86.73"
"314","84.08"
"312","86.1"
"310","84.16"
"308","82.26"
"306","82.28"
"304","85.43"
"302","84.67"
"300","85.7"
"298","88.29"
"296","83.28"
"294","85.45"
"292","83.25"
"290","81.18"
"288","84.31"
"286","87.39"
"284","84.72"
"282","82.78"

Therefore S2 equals 0.24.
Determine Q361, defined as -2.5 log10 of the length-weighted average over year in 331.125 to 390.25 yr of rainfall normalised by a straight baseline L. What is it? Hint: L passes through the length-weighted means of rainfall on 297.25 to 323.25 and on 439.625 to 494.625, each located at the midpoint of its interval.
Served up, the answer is -0.08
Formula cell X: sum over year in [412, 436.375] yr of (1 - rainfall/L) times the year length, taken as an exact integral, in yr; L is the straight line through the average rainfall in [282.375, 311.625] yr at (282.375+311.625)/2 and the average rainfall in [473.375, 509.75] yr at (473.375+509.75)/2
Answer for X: 5.8 yr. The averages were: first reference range 84.5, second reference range 91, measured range 67.7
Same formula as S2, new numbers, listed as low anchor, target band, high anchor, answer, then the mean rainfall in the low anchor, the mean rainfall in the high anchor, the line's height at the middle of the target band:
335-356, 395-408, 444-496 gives -0.226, 73.9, 87.5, 80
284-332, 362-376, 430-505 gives -0.216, 84.7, 80.3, 83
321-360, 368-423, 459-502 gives -0.171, 79.9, 91.5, 84.5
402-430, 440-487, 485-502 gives 0.075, 83.2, 92.9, 89.1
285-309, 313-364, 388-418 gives 0.093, 84.5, 97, 89.4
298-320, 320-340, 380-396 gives 0.168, 84.7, 105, 90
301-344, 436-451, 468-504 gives 0.405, 78.1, 90.6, 87.3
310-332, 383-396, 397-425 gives -0.167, 85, 90.8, 89.4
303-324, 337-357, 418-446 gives -0.001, 83.7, 58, 76.4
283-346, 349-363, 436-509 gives -0.188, 79.8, 84.1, 80.9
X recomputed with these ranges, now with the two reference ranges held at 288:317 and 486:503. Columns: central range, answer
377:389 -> -2.6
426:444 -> 8.3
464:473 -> 0.0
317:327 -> 0.2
